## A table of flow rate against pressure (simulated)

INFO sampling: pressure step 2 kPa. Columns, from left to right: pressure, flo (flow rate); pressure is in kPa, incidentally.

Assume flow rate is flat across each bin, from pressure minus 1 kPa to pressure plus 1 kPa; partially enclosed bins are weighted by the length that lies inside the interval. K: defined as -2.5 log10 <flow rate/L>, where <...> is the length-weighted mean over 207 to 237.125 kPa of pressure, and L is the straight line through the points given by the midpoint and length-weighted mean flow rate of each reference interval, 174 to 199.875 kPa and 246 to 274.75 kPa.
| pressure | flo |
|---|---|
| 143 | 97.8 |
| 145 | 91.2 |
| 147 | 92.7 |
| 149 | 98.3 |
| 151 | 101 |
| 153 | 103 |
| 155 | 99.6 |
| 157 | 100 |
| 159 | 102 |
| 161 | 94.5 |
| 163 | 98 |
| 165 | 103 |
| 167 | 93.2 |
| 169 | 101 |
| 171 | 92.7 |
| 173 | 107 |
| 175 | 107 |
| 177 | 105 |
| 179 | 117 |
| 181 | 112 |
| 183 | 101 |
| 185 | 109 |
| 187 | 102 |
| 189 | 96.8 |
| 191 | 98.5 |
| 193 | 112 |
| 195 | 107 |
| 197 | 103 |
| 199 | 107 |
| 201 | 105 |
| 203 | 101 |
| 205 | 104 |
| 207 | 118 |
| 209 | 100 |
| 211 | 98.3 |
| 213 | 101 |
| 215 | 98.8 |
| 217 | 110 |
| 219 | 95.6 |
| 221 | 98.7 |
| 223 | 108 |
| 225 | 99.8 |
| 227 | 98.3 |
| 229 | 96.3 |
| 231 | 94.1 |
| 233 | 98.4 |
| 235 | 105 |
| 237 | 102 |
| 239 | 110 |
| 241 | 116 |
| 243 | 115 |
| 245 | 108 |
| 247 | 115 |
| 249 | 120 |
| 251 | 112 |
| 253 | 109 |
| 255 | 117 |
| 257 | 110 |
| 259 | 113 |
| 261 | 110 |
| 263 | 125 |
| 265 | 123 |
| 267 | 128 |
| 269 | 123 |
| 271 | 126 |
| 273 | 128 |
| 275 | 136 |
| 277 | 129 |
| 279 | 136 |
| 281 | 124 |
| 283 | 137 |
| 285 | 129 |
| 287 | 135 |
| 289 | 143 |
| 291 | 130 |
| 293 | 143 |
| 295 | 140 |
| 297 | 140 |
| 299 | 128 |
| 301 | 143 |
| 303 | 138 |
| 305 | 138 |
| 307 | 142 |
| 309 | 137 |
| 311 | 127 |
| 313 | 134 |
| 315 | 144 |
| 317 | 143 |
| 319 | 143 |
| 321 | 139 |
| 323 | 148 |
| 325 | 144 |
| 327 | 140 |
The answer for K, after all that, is 0.12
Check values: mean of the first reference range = 106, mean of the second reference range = 119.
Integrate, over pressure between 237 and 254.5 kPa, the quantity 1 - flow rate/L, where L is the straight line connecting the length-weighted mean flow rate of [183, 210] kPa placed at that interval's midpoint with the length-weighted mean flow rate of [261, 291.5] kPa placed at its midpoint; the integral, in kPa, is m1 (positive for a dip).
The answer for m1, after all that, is 1.08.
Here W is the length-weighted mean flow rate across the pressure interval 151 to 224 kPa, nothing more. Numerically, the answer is 103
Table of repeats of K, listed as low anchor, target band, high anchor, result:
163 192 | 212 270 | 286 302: 0.12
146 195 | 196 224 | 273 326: 0.09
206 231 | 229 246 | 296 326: 0.04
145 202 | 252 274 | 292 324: 0.07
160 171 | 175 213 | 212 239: -0.07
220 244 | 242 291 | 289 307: -0.01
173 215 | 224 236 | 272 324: 0.18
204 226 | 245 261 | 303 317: 0.03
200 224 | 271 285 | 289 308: -0.01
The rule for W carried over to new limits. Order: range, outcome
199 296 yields 115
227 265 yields 110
